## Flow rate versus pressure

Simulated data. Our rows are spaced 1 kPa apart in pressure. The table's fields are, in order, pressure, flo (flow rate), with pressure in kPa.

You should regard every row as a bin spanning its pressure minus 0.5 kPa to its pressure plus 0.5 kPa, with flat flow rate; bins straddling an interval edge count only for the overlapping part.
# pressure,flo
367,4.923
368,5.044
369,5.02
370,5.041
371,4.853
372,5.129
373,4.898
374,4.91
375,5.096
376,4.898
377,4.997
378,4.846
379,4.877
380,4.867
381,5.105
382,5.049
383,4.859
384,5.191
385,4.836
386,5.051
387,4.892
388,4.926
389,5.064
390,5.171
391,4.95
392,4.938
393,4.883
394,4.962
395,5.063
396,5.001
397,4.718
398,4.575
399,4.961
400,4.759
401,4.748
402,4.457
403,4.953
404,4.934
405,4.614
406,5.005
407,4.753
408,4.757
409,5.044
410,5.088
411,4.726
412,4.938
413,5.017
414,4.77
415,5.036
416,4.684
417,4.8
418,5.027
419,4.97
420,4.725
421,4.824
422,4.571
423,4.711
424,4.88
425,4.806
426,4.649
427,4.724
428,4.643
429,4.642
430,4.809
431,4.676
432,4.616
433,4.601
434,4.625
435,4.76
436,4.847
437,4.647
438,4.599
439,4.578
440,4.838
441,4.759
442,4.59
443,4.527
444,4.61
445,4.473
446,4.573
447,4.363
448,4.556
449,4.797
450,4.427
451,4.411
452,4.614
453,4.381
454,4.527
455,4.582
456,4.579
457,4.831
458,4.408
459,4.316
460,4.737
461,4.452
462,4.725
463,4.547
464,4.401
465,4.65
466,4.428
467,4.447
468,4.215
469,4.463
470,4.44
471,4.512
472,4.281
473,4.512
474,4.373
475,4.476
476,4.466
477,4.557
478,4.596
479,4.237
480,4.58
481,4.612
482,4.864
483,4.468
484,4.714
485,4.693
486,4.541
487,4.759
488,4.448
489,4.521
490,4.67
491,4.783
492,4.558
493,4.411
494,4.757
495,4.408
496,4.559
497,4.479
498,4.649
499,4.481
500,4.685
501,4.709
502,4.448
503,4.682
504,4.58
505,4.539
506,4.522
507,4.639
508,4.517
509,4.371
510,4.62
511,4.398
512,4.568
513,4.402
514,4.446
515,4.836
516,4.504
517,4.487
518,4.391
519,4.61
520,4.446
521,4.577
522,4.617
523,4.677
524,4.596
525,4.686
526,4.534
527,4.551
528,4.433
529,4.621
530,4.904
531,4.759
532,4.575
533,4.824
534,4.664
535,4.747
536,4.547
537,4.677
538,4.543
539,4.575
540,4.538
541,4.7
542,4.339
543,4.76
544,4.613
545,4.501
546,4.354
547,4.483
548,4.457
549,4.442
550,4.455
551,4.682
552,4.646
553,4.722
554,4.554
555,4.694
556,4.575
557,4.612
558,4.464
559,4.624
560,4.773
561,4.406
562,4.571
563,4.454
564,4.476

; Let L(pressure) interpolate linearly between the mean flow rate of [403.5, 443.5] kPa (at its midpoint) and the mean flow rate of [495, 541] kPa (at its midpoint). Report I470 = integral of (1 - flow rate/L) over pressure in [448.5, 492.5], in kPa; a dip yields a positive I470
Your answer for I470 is 1.3 kPa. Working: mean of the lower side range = 4.77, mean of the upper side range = 4.58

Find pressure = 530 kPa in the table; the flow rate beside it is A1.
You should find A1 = 4.904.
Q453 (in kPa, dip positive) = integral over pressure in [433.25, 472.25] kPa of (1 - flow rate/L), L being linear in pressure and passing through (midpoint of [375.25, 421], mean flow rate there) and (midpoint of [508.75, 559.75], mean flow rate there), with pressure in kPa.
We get 1.8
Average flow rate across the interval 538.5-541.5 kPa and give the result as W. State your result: 4.6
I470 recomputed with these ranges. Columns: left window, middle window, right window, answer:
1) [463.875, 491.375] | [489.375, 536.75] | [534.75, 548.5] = -0.44 kPa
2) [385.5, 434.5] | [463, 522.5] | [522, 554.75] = 1.85 kPa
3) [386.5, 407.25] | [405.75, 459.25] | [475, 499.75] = 0.66 kPa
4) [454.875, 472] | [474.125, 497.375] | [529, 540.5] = -0.07 kPa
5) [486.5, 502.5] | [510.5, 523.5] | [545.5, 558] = 0.10 kPa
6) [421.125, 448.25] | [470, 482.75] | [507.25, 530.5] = 0.29 kPa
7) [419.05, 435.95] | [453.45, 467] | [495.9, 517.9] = 0.29 kPa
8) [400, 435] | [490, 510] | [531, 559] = 0.37 kPa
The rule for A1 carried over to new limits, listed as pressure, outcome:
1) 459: 4.316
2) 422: 4.571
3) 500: 4.685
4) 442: 4.59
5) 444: 4.61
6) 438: 4.599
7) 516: 4.504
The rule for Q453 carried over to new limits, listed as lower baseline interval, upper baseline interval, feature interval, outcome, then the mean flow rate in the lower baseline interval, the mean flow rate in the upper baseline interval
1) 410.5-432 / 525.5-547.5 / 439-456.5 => 0.7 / 4.79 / 4.6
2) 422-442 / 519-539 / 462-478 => 0.7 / 4.7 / 4.63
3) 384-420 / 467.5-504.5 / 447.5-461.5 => 0.4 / 4.89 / 4.55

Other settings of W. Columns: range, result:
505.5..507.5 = 4.58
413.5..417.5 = 4.82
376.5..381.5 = 4.94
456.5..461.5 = 4.55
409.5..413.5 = 4.94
